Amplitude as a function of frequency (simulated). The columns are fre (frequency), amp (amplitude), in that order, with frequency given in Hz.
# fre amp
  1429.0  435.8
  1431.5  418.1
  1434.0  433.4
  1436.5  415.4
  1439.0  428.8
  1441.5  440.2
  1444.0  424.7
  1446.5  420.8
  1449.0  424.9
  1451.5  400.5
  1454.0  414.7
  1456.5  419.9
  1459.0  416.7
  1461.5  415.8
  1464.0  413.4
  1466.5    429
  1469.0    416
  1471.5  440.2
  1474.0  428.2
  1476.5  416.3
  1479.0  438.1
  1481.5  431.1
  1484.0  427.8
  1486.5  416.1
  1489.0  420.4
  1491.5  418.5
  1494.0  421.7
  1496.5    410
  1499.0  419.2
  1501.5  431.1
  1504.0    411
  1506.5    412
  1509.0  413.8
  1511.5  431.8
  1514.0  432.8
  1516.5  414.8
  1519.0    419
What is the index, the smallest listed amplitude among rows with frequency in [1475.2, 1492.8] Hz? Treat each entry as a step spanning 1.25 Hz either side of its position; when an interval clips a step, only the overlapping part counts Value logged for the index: 416.1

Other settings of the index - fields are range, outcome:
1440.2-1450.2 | 420.8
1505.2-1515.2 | 412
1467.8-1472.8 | 416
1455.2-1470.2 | 413.4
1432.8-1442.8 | 415.4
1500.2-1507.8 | 411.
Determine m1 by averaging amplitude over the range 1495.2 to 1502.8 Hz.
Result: 420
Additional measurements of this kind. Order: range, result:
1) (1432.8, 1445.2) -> 428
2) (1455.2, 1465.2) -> 416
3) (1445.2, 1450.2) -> 423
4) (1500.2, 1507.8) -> 418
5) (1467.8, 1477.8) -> 425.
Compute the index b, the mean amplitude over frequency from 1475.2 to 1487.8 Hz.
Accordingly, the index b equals 426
